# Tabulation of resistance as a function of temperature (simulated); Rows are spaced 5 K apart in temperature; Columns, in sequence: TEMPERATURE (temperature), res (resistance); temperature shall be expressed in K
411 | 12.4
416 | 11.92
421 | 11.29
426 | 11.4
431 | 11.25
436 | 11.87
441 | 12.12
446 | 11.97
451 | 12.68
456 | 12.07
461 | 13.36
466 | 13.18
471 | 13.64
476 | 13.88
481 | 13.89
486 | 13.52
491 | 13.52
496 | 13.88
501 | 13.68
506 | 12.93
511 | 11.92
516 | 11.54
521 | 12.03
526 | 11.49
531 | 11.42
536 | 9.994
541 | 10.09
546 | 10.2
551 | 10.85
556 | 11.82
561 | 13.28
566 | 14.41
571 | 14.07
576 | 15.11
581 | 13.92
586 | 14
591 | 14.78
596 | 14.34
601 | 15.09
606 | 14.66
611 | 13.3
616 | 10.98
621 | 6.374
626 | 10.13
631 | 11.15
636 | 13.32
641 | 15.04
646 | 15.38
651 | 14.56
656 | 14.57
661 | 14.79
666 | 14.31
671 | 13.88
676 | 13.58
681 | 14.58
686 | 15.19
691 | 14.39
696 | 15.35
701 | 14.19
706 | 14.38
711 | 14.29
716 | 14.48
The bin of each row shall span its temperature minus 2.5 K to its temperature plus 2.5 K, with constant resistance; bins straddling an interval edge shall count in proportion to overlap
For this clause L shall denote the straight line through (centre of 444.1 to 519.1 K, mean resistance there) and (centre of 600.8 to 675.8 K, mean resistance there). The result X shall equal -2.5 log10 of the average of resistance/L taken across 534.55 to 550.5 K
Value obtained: 0.27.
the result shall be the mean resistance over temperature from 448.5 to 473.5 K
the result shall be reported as 13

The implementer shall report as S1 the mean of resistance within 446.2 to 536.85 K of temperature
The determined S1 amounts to 12.7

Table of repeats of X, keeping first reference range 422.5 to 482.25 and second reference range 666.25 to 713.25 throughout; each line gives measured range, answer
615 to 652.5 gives 0.16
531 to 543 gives 0.27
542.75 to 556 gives 0.23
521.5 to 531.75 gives 0.14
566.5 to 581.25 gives -0.07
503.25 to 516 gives 0.06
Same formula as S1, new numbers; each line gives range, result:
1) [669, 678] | 13.7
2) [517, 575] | 11.9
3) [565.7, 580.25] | 14.5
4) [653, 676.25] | 14.3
